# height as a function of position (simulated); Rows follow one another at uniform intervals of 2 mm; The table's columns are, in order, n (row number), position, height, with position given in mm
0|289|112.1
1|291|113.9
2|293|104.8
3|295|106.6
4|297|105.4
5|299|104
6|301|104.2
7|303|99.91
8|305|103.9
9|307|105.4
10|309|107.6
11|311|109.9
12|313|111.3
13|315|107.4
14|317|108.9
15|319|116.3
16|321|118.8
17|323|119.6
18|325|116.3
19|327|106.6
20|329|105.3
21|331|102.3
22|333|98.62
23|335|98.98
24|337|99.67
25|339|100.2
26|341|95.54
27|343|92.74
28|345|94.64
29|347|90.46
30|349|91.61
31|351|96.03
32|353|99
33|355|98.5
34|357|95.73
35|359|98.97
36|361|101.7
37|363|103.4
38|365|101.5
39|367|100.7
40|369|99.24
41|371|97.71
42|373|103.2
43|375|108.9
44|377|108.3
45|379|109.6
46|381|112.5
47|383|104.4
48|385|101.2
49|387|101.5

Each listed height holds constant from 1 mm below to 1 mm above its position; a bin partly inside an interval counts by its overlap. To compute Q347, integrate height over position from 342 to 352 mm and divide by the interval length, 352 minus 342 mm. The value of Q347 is 93.1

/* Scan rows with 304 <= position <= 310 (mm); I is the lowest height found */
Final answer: 103.9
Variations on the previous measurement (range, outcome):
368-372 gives 97.71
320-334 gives 98.62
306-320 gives 105.4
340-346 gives 92.74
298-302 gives 104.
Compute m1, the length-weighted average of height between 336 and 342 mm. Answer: 98.5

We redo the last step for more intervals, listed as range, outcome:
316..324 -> 116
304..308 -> 105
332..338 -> 99.1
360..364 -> 103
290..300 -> 107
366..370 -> 100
